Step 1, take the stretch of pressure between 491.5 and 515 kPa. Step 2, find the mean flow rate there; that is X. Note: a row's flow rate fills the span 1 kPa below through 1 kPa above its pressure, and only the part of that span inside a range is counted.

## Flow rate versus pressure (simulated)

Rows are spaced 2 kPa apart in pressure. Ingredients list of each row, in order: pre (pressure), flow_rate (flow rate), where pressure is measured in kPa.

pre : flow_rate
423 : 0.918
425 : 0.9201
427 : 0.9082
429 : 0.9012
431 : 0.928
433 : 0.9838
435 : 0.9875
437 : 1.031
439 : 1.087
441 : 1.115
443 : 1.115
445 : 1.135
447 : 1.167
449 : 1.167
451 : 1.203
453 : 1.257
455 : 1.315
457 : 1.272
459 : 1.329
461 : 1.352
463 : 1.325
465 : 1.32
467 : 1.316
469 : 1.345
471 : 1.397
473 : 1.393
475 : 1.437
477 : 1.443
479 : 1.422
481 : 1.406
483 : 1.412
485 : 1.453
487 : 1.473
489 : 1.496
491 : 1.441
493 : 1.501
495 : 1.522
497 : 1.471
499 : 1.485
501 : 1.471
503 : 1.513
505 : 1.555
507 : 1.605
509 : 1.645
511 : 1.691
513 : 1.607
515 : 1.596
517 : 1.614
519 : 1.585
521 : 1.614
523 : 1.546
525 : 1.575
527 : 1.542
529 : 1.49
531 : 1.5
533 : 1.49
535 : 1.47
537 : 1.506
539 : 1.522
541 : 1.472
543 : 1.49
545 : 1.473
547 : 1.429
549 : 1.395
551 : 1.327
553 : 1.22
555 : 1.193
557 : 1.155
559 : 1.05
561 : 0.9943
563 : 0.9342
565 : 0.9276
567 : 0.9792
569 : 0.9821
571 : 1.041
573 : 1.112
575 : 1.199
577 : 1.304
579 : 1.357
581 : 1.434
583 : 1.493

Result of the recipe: 1.55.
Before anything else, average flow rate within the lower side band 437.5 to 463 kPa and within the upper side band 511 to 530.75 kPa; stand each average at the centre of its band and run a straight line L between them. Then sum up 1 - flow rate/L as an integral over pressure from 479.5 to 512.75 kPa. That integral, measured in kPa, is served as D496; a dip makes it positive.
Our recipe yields -1.4 kPa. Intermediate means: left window 1.21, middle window 1.51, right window 1.58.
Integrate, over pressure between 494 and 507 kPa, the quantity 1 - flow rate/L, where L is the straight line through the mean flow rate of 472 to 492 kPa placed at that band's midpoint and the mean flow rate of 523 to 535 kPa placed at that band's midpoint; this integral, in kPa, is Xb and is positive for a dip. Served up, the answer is -0.37 kPa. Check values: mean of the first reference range 1.44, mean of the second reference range 1.52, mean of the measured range 1.51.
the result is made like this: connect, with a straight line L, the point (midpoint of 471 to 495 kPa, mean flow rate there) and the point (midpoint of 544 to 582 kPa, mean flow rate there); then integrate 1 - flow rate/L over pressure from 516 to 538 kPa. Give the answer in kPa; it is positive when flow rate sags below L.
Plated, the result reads -4.0 kPa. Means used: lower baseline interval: 1.44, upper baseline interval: 1.18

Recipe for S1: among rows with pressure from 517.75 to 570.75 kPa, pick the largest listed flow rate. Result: 1.614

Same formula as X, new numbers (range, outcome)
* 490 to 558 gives 1.49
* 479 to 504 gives 1.47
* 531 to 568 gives 1.29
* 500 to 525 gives 1.59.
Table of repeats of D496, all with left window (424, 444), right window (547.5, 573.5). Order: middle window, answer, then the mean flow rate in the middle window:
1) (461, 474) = -4.09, 1.35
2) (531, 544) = -4.85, 1.49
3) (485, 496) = -4.59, 1.48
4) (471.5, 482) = -3.90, 1.42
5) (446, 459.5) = -3.02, 1.24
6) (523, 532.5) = -3.95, 1.53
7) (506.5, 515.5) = -4.80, 1.63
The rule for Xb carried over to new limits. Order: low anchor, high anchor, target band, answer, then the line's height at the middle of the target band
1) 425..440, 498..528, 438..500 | -4.9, 1.25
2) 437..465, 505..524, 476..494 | -0.3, 1.43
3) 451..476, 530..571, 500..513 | -2.8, 1.3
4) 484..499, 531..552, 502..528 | -2.1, 1.47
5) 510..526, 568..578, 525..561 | 0.0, 1.39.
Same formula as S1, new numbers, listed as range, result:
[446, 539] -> 1.691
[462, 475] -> 1.437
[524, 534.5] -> 1.575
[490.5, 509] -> 1.645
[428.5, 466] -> 1.352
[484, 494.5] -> 1.501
